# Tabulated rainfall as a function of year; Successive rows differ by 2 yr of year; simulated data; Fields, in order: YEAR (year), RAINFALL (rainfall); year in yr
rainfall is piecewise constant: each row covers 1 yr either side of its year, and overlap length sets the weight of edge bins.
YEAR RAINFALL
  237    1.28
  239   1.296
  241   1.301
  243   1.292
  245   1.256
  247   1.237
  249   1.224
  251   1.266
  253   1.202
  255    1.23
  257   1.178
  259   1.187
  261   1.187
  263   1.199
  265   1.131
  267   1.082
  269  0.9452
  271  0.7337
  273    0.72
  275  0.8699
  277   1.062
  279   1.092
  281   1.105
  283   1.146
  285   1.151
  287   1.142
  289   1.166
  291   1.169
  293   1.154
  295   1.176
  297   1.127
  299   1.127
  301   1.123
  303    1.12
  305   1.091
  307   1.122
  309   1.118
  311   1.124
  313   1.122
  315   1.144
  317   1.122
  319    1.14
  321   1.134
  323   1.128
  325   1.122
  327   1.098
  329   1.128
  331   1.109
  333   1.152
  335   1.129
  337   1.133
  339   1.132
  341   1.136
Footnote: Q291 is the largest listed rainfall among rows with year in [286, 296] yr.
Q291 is 1.176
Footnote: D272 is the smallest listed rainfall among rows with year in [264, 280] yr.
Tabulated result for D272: 0.72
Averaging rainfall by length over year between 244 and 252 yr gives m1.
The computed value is 1.25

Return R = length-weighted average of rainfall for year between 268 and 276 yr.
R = 0.817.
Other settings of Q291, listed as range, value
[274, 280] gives 1.092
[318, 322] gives 1.14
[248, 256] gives 1.266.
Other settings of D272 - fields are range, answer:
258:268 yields 1.082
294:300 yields 1.127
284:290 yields 1.142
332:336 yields 1.129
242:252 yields 1.224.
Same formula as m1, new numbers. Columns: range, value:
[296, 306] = 1.12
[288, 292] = 1.17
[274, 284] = 1.05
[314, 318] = 1.13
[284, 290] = 1.15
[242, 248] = 1.26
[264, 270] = 1.05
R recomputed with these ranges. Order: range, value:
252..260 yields 1.2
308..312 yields 1.12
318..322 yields 1.14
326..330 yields 1.11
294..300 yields 1.14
